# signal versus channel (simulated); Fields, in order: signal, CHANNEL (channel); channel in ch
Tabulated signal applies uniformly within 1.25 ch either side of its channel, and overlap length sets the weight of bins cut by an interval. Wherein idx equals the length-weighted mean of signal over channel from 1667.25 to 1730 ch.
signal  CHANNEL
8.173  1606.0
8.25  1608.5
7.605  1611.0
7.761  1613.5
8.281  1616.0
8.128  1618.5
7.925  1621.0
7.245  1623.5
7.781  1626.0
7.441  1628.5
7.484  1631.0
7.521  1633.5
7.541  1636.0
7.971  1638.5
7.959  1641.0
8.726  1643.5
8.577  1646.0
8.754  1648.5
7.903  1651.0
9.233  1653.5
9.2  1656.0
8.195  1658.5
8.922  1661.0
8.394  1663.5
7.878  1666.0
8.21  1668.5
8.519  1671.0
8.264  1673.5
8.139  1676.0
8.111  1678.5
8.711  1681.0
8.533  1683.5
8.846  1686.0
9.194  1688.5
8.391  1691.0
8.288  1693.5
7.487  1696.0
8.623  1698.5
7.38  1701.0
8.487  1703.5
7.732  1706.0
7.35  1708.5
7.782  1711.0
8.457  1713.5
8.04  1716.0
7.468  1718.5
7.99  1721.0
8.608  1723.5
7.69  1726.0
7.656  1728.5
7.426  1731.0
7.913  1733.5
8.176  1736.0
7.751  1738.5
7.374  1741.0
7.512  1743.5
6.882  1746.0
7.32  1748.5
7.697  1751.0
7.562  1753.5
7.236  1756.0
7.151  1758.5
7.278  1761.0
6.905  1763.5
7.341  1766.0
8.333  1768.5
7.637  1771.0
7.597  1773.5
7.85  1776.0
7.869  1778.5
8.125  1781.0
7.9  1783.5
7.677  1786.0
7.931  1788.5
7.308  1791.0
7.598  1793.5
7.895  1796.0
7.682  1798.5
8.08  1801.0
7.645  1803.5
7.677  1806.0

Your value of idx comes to 8.16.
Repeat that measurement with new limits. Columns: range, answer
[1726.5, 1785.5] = 7.59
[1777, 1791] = 7.85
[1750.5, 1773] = 7.46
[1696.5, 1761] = 7.72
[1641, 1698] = 8.47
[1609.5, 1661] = 8.08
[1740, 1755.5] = 7.38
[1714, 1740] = 7.88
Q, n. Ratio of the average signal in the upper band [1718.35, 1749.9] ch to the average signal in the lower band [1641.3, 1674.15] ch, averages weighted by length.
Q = 0.9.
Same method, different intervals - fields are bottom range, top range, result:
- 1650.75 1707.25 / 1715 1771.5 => 0.91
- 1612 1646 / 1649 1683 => 1.08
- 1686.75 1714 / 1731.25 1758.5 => 0.93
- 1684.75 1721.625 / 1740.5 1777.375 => 0.92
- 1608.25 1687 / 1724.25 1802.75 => 0.93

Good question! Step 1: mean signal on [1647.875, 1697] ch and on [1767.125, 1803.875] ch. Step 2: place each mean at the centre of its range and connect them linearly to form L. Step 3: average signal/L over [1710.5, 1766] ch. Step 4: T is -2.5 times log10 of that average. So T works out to 0.064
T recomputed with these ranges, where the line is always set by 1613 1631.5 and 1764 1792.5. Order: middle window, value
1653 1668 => -0.11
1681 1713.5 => -0.06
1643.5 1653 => -0.10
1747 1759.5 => 0.05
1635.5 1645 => -0.05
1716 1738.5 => -0.02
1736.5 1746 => 0.04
